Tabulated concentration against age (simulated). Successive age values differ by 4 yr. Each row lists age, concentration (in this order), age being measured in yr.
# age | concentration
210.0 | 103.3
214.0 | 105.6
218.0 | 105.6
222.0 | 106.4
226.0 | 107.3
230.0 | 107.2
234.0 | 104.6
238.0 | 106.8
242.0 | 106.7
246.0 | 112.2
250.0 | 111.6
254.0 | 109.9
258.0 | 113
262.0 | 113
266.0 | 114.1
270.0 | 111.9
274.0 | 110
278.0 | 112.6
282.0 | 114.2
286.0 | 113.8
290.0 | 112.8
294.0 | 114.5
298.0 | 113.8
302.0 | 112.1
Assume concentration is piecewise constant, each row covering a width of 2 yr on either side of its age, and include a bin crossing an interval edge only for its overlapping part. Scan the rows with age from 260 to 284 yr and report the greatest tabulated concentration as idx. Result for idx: 114.2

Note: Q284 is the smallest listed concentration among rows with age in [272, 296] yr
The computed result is 110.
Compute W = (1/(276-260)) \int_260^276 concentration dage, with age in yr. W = 112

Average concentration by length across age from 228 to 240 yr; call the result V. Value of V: 106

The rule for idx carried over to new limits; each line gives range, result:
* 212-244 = 107.3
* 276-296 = 114.5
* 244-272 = 114.1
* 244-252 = 112.2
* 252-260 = 113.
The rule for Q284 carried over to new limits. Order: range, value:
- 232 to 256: 104.6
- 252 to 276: 109.9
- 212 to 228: 105.6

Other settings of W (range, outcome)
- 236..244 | 107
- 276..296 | 114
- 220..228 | 107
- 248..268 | 112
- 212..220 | 106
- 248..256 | 111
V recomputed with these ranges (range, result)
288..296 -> 114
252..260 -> 111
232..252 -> 108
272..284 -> 112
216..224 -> 106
